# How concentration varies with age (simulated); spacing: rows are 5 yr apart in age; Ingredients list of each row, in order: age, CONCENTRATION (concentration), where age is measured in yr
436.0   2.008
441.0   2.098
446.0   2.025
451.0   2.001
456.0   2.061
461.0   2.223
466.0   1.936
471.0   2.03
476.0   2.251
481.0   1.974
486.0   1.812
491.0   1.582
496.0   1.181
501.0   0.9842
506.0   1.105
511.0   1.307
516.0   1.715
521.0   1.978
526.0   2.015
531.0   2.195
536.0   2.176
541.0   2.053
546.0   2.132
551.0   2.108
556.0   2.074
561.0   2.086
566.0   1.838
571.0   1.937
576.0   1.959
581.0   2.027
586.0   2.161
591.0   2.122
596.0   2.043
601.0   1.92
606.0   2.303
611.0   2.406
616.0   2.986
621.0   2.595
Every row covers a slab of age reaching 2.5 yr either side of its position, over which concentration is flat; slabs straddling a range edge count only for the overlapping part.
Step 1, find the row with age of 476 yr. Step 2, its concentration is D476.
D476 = 2.251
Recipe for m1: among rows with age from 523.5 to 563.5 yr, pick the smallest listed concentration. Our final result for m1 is 2.015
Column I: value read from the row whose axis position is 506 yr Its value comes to 1.105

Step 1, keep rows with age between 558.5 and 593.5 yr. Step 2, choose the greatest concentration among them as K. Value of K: 2.161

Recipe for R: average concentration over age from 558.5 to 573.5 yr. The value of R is 1.95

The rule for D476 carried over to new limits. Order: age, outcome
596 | 2.043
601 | 1.92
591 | 2.122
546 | 2.132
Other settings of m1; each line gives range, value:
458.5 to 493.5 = 1.582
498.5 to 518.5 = 0.9842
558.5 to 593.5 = 1.838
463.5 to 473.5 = 1.936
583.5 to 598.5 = 2.043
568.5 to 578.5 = 1.937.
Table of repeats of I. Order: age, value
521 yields 1.978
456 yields 2.061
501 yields 0.9842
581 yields 2.027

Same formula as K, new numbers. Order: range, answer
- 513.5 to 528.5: 2.015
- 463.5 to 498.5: 2.251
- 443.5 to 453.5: 2.025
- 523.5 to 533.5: 2.195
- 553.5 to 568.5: 2.086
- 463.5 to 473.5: 2.03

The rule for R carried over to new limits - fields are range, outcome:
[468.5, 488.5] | 2.02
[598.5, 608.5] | 2.11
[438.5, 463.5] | 2.08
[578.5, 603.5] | 2.05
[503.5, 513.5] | 1.21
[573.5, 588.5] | 2.05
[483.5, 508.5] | 1.33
